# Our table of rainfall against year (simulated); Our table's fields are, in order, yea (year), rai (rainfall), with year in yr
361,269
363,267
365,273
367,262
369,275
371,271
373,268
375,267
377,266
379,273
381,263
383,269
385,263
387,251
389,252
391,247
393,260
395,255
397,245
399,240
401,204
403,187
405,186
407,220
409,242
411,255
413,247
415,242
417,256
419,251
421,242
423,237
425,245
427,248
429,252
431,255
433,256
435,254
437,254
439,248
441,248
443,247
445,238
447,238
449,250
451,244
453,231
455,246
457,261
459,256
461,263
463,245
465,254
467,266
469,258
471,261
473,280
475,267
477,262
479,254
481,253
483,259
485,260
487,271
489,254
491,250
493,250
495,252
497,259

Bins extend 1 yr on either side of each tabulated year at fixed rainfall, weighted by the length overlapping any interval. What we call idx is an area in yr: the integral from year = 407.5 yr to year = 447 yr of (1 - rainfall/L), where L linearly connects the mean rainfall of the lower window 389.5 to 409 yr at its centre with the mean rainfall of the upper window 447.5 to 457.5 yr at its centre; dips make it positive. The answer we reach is -1.7 yr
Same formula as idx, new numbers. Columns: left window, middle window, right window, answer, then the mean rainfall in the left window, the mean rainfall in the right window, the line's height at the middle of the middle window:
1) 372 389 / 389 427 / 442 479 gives 3.4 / 264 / 254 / 261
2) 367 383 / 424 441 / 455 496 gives 0.7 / 269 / 258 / 263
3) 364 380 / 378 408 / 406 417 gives 1.7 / 269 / 243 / 255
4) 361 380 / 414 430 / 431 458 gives 0.5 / 269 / 248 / 254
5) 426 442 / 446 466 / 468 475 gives 0.9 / 252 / 266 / 260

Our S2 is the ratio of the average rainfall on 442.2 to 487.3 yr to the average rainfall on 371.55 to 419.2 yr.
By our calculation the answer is 1.0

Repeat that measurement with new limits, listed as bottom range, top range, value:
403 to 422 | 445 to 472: 1.07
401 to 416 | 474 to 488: 1.16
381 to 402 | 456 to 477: 1.05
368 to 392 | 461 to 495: 0.98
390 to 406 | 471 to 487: 1.15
